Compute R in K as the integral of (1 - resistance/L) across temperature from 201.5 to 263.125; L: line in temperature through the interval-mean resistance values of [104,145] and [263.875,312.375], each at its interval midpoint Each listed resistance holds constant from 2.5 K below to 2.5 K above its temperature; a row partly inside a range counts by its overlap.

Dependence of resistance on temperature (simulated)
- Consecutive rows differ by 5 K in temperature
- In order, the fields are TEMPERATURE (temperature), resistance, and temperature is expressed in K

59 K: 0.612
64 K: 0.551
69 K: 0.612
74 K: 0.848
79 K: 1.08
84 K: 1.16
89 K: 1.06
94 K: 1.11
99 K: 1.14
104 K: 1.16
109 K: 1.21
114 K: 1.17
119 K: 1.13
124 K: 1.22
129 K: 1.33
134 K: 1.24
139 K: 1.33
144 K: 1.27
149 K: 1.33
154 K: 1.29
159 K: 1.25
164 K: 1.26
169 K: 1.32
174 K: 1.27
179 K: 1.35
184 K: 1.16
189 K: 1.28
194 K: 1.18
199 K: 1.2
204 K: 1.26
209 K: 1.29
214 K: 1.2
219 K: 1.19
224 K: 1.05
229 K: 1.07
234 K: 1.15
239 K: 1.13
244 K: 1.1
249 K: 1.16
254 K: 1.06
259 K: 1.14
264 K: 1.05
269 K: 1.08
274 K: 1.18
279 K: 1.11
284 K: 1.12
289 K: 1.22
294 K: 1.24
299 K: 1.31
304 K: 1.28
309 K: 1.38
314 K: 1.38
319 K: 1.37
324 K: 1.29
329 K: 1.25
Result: 3.5 K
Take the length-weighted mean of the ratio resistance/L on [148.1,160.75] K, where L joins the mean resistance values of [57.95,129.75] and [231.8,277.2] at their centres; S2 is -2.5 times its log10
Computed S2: -0.21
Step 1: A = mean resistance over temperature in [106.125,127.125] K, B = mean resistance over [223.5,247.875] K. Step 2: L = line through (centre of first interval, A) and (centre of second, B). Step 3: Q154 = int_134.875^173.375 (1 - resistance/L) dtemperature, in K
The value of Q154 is -4.2 K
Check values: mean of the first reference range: 1.19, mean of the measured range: 1.29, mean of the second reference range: 1.11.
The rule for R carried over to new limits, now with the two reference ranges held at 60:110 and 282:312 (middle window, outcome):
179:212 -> -3.3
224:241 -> 1.0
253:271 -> 1.9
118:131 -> -2.6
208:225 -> -0.5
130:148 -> -4.1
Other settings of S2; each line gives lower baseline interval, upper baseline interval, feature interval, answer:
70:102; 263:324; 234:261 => 0.067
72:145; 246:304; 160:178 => -0.111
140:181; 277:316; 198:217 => 0.035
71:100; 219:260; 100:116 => -0.110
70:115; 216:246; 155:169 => -0.155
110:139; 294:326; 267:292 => 0.147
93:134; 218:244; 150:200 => -0.100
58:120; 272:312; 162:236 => -0.088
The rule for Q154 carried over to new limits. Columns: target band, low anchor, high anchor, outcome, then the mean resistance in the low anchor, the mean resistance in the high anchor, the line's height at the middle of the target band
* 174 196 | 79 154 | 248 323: -0.77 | 1.2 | 1.21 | 1.2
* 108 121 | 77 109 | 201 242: -0.39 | 1.13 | 1.17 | 1.13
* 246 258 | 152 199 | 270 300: 0.93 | 1.26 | 1.19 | 1.21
